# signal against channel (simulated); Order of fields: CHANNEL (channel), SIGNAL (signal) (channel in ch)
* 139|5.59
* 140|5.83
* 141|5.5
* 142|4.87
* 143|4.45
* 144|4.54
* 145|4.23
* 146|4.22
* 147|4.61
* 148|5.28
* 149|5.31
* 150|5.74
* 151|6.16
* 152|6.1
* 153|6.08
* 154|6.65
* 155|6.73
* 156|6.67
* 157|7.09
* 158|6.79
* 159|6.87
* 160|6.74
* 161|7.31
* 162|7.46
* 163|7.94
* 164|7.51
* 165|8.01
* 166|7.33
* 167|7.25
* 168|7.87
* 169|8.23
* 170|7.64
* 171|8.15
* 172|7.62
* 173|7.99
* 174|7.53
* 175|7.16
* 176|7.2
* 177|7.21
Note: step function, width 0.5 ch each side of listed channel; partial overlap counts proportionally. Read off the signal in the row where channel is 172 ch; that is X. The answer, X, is 7.62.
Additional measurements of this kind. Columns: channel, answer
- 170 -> 7.64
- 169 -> 8.23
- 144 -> 4.54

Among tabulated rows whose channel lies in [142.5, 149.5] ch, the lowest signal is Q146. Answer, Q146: 4.22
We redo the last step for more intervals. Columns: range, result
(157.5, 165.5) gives 6.74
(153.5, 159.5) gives 6.65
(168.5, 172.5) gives 7.62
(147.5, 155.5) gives 5.28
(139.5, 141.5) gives 5.5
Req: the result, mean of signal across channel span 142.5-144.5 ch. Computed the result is 4.5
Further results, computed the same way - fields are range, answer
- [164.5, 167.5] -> 7.53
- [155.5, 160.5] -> 6.83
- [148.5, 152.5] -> 5.83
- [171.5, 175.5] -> 7.58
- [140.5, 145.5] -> 4.72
